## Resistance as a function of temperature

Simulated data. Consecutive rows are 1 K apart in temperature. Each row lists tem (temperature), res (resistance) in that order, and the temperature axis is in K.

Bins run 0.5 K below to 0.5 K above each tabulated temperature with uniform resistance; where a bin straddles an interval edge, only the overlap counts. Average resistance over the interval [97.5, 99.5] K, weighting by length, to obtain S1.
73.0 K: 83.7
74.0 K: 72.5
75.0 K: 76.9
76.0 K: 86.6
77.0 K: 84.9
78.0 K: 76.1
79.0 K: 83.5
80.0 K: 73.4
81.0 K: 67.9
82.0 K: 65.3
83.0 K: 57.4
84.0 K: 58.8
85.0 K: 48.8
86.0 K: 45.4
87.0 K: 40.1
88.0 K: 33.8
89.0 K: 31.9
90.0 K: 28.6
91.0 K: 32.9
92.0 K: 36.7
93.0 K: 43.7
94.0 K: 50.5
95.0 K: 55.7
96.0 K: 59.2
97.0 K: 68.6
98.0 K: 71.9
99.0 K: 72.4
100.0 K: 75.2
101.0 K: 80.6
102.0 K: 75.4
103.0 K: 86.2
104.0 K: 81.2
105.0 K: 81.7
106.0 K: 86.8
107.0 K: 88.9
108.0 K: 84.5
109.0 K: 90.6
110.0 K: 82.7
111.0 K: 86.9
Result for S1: 72.2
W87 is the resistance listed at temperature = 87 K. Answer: 40.1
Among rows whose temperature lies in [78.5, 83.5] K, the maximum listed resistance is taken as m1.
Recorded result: 83.5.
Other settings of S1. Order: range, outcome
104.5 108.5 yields 85.5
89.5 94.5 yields 38.5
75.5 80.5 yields 80.9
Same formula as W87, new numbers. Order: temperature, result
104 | 81.2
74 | 72.5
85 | 48.8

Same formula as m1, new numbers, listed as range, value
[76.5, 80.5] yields 84.9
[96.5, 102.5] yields 80.6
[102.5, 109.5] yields 90.6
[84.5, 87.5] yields 48.8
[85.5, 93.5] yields 45.4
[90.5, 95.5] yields 55.7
